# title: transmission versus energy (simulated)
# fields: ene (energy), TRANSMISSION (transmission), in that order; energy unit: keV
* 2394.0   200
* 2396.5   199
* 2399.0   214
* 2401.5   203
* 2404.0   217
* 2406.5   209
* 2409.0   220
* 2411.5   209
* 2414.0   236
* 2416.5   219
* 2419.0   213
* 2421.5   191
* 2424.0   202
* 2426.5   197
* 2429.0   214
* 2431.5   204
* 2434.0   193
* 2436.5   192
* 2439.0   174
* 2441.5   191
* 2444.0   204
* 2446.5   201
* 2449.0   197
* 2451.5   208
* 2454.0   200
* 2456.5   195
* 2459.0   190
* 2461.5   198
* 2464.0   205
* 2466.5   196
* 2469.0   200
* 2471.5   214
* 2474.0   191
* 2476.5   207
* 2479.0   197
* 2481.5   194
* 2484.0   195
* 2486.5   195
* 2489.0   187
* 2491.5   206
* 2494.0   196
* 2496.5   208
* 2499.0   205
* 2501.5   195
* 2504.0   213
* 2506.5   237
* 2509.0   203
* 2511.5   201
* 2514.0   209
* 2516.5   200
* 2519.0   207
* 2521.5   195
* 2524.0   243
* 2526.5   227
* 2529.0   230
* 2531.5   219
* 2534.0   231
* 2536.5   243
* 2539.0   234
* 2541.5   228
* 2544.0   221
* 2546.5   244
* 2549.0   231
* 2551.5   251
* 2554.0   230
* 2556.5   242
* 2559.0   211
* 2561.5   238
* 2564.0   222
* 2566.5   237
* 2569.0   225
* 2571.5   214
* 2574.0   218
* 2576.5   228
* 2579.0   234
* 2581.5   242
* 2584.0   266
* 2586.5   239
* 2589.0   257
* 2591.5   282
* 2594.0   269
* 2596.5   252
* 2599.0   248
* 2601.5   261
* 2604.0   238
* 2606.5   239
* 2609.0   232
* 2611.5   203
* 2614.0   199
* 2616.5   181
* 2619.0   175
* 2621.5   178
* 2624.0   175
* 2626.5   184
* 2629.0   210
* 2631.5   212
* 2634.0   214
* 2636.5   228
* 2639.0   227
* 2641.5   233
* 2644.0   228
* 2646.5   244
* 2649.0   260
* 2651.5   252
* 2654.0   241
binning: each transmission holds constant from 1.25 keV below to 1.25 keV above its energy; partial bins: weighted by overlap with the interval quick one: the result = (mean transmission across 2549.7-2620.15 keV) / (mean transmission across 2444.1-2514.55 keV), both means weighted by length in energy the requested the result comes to 1.2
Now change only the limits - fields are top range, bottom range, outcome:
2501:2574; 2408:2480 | 1.11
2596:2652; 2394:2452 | 1.07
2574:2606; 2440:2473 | 1.25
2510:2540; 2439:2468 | 1.11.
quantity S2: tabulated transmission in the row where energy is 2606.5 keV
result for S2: 239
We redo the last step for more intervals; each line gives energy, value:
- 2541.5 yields 228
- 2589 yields 257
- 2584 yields 266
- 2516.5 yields 200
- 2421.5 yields 191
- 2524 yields 243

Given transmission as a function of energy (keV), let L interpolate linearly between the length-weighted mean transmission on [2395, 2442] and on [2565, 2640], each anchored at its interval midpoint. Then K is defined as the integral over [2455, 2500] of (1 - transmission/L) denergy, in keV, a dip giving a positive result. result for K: 2.76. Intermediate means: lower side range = 205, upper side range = 226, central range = 199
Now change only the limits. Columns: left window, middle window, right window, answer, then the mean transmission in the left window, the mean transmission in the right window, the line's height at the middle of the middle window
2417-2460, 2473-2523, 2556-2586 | 2.56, 198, 231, 213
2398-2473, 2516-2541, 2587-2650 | -1.07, 203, 225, 214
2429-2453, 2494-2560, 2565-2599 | 1.28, 197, 243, 225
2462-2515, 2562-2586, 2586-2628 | -1.57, 202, 224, 218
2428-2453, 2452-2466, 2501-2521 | 0.16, 198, 208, 200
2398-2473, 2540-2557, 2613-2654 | -2.10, 203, 213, 209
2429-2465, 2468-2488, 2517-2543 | 0.82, 197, 225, 207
